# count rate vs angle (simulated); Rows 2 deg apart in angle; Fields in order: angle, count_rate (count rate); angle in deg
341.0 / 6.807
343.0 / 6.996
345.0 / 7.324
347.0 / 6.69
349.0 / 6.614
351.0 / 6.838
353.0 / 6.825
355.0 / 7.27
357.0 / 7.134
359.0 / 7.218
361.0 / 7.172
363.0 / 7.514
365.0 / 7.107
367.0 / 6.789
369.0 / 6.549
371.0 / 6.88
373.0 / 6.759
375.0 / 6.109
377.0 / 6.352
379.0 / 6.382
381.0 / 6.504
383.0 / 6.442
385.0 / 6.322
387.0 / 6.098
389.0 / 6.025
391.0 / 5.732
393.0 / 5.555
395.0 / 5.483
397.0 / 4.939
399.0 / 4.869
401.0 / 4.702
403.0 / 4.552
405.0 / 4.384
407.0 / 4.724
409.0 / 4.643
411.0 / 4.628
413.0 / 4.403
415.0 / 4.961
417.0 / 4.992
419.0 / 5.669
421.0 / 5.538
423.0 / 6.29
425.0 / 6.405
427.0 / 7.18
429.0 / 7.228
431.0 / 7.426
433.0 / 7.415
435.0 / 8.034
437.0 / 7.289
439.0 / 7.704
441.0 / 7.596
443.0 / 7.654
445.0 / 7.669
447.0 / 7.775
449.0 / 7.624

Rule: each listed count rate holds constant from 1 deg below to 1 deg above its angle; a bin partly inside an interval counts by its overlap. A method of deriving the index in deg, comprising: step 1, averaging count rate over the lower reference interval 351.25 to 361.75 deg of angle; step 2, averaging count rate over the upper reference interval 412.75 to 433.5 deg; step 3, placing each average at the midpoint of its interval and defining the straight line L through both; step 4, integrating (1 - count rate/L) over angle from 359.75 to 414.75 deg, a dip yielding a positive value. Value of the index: 7.1 deg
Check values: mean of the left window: 7.1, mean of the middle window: 5.83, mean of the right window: 6.17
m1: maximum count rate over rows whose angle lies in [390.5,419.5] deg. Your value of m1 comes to 5.732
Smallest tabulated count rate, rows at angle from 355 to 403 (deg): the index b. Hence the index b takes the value 4.552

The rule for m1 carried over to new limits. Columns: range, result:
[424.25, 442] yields 8.034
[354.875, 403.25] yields 7.514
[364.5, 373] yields 7.107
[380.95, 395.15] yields 6.504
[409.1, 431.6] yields 7.426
